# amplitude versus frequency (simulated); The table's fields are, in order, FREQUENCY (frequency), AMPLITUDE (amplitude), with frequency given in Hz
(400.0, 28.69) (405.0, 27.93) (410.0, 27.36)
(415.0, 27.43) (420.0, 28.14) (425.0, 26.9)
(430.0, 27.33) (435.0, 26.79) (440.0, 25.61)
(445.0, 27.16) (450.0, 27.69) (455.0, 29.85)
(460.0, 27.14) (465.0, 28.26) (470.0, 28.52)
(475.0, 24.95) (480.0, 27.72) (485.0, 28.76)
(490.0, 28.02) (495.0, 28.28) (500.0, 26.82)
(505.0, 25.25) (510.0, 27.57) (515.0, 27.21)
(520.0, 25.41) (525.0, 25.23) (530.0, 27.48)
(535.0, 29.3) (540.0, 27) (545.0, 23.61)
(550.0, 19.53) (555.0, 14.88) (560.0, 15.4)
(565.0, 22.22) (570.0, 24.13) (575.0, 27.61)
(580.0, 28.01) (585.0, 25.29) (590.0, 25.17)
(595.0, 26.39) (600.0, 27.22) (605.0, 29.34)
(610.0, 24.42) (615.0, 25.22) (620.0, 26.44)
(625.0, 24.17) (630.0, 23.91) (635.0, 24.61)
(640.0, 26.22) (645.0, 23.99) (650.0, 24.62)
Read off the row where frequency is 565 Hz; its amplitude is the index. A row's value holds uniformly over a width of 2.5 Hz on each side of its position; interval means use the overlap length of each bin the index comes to 22.22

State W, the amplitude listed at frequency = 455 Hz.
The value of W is 29.85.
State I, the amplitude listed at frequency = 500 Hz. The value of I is 26.82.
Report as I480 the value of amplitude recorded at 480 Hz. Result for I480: 27.72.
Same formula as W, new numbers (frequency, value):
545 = 23.61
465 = 28.26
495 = 28.28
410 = 27.36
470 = 28.52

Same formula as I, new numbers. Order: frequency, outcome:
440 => 25.61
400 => 28.69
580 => 28.01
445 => 27.16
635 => 24.61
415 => 27.43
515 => 27.21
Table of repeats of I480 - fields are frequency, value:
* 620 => 26.44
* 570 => 24.13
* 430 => 27.33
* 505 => 25.25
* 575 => 27.61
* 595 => 26.39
